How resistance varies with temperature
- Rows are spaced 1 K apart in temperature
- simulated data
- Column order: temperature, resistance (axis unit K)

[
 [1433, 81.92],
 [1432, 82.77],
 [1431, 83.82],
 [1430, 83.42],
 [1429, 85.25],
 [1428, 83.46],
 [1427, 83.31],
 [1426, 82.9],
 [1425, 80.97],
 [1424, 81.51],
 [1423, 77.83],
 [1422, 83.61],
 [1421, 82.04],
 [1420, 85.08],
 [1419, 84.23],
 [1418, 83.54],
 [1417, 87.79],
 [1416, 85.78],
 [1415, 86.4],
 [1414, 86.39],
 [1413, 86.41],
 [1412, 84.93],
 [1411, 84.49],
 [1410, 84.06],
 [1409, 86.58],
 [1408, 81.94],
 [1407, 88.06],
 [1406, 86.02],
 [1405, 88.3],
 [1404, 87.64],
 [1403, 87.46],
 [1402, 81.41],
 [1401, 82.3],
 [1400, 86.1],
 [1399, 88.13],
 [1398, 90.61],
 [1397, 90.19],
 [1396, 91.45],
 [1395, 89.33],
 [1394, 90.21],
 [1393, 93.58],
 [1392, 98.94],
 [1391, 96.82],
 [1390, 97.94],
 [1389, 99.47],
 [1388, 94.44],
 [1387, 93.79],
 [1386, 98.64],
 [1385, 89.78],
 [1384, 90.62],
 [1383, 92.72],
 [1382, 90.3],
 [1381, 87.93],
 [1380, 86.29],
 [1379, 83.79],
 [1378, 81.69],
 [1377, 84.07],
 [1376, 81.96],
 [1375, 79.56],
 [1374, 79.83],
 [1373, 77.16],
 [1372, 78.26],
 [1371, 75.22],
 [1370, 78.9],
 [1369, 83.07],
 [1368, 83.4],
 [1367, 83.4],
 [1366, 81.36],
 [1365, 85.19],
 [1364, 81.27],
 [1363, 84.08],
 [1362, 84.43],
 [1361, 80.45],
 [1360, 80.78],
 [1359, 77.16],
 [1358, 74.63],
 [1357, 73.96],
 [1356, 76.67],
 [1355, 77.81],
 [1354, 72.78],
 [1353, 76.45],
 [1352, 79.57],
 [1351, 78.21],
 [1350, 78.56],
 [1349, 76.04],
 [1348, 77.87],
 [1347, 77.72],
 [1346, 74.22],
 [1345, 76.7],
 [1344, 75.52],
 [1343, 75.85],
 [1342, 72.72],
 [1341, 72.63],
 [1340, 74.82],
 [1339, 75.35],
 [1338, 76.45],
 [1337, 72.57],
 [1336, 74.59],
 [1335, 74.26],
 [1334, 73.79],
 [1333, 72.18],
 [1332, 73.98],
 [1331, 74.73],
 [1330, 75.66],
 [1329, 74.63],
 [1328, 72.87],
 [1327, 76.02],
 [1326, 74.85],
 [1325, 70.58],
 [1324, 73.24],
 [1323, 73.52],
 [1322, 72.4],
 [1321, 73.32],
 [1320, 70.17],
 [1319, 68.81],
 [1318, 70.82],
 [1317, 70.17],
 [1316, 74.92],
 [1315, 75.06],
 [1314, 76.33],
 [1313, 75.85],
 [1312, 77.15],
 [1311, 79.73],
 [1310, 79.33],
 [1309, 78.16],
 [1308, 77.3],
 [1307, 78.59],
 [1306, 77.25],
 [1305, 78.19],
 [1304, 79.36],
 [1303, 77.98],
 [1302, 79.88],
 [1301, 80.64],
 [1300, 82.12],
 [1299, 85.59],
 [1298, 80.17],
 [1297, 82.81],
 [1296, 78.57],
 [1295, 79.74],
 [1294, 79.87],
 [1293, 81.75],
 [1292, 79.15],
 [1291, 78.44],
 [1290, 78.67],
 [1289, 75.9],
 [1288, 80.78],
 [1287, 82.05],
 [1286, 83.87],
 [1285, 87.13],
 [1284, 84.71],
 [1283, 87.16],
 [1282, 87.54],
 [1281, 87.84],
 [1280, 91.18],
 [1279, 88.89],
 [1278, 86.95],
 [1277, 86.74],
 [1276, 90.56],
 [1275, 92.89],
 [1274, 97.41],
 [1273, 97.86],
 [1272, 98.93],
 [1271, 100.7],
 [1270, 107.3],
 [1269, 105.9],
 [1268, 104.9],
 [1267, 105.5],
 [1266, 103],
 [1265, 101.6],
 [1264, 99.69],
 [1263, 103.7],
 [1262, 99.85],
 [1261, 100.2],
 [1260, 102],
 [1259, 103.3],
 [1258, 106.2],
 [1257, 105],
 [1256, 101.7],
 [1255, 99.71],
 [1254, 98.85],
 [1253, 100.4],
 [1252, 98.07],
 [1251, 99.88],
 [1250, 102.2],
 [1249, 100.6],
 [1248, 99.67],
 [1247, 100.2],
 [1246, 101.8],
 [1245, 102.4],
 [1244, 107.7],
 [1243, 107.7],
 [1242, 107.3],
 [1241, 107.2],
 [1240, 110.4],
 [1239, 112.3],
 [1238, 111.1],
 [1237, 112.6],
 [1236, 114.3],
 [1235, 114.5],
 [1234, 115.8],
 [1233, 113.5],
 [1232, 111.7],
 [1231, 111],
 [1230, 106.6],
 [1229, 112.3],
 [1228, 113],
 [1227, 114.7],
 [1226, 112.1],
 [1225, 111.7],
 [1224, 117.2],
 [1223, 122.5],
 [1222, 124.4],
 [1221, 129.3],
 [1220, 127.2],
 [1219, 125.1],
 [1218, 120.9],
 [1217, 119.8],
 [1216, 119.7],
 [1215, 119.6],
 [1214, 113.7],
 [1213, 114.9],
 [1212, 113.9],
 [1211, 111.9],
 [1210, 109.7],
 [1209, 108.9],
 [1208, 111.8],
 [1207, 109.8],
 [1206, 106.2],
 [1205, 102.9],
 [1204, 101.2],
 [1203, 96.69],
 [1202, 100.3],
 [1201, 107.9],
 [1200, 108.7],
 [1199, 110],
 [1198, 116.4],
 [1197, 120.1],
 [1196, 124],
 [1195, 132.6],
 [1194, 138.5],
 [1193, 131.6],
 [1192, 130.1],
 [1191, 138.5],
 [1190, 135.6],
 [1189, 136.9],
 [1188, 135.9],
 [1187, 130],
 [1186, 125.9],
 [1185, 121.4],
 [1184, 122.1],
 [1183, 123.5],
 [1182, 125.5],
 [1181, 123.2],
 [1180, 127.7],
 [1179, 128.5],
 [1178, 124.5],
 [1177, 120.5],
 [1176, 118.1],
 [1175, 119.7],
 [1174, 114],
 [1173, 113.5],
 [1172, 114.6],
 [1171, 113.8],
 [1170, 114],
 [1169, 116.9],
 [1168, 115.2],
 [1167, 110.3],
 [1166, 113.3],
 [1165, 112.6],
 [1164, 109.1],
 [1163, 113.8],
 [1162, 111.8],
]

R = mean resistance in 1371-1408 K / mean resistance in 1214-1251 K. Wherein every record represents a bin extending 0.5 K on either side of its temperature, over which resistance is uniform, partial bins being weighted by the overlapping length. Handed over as 0.8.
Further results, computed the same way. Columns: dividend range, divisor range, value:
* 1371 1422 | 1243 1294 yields 0.92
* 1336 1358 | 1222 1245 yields 0.68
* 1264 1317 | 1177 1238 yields 0.72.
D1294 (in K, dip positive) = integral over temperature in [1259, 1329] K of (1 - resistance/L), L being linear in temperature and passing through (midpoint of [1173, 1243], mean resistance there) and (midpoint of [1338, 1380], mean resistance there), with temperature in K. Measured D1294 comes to 8.3 K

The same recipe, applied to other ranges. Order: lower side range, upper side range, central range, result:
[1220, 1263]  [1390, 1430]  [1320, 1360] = 8.57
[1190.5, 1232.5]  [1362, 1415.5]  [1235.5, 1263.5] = 1.46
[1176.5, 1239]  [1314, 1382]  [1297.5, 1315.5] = 2.11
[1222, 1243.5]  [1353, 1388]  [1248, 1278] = 1.64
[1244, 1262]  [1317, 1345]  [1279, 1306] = 1.64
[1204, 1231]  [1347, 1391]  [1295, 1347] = 9.71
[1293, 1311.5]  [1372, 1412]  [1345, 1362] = 1.47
